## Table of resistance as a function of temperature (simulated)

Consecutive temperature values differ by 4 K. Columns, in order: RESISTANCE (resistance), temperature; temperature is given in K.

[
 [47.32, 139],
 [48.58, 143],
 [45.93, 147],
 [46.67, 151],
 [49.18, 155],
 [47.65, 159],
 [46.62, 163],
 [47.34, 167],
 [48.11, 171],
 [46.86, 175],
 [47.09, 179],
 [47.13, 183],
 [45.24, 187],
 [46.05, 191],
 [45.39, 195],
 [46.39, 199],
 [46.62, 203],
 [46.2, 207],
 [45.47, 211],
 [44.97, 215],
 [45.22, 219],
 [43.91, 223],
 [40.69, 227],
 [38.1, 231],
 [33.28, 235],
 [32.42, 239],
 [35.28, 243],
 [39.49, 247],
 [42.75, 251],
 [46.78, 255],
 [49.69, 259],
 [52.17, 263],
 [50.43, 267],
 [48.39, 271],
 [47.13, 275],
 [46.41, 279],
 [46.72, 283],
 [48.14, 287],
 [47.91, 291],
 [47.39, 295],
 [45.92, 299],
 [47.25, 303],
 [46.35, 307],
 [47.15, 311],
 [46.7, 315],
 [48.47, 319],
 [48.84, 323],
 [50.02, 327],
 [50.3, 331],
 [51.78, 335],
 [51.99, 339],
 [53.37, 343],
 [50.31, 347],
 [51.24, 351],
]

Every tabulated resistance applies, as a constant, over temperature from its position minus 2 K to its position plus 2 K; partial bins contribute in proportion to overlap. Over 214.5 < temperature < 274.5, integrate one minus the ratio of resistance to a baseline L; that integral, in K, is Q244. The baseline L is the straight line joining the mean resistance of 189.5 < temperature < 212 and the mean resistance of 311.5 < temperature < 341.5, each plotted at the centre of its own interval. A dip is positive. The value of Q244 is 5.5 K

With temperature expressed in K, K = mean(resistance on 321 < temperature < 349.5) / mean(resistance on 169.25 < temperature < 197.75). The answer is 1.09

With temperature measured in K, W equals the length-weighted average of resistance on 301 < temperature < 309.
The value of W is 46.8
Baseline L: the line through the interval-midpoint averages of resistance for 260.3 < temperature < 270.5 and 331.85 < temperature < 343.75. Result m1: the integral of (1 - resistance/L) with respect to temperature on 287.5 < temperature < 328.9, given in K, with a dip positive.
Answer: 3.2 K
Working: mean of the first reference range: 50.8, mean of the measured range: 47.6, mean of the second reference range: 52.1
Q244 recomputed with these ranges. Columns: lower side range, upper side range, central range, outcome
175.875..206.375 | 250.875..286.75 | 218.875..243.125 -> 4.66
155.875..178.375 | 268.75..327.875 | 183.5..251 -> 7.30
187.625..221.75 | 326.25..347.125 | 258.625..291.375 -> 0.16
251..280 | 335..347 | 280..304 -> 1.21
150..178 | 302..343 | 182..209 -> 0.97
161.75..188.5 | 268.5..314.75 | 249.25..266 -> -0.34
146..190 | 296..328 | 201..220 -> 0.60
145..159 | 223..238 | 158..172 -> -0.49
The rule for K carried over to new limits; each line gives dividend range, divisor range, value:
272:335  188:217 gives 1.04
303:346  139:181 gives 1.04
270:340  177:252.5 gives 1.13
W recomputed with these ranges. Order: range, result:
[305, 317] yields 46.7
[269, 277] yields 47.8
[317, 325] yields 48.7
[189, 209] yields 46.1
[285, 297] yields 47.8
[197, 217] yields 45.9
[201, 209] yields 46.4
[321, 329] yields 49.4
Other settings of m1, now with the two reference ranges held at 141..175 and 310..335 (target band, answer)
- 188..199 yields 0.46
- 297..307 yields 0.45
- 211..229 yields 1.54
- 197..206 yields 0.26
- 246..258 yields 1.10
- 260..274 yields -0.48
